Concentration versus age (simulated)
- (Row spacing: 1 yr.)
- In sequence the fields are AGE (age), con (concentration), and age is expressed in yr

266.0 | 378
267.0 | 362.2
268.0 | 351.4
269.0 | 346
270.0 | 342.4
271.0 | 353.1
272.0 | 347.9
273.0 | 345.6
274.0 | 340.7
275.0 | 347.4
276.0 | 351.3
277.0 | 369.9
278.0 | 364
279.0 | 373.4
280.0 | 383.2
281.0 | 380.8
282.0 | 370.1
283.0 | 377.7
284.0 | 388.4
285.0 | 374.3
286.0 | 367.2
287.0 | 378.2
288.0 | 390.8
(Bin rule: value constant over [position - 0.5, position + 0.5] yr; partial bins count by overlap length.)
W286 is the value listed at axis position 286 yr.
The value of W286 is 367.2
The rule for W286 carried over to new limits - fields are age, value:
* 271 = 353.1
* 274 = 340.7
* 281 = 380.8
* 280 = 383.2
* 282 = 370.1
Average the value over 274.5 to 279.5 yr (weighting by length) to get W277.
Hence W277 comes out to 361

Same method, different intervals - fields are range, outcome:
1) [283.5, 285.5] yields 381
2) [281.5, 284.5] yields 379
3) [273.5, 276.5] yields 346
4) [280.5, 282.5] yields 375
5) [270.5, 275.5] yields 347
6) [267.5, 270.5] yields 347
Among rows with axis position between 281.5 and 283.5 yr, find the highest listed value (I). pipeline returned 377.7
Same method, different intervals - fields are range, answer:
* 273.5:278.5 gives 369.9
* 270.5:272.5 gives 353.1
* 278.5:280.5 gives 383.2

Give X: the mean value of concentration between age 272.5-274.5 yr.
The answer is 343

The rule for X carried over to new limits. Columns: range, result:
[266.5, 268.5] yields 357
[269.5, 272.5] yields 348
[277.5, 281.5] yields 375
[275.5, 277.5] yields 361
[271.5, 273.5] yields 347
